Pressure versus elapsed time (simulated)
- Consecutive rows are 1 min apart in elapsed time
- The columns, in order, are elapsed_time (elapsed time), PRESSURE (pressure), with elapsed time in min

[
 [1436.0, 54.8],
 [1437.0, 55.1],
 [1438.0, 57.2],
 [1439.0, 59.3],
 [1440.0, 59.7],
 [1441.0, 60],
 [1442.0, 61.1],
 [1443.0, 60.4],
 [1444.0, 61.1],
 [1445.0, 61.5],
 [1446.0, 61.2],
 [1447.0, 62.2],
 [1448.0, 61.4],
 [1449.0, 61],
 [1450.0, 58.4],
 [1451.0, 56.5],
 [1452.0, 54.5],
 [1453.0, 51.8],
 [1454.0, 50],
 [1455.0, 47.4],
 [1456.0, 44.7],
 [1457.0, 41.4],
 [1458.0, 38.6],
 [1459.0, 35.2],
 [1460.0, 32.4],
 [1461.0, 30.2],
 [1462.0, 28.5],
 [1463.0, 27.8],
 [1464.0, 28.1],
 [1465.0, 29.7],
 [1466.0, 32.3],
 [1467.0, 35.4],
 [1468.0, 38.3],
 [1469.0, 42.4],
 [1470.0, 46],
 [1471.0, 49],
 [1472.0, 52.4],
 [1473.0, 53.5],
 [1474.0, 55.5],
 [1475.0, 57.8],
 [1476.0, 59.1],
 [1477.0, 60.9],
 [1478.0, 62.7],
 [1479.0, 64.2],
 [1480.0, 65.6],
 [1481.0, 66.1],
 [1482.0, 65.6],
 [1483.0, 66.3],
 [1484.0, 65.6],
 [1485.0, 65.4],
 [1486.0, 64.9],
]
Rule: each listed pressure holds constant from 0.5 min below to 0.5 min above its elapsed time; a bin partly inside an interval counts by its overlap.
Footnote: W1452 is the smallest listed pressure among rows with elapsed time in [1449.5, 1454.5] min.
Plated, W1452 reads 50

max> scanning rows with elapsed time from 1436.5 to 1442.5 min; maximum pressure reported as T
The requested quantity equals 61.1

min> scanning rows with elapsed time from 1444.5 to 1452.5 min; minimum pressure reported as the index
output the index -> 54.5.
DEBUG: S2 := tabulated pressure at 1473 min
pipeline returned 53.5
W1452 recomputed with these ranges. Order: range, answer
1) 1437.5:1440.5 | 57.2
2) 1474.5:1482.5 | 57.8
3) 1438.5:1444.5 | 59.3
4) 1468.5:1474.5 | 42.4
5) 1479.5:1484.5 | 65.6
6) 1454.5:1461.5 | 30.2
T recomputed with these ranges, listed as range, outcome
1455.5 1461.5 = 44.7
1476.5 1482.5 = 66.1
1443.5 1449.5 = 62.2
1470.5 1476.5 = 59.1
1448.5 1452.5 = 61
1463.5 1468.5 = 38.3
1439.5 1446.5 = 61.5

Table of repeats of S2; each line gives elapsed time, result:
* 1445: 61.5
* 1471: 49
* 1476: 59.1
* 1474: 55.5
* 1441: 60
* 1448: 61.4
